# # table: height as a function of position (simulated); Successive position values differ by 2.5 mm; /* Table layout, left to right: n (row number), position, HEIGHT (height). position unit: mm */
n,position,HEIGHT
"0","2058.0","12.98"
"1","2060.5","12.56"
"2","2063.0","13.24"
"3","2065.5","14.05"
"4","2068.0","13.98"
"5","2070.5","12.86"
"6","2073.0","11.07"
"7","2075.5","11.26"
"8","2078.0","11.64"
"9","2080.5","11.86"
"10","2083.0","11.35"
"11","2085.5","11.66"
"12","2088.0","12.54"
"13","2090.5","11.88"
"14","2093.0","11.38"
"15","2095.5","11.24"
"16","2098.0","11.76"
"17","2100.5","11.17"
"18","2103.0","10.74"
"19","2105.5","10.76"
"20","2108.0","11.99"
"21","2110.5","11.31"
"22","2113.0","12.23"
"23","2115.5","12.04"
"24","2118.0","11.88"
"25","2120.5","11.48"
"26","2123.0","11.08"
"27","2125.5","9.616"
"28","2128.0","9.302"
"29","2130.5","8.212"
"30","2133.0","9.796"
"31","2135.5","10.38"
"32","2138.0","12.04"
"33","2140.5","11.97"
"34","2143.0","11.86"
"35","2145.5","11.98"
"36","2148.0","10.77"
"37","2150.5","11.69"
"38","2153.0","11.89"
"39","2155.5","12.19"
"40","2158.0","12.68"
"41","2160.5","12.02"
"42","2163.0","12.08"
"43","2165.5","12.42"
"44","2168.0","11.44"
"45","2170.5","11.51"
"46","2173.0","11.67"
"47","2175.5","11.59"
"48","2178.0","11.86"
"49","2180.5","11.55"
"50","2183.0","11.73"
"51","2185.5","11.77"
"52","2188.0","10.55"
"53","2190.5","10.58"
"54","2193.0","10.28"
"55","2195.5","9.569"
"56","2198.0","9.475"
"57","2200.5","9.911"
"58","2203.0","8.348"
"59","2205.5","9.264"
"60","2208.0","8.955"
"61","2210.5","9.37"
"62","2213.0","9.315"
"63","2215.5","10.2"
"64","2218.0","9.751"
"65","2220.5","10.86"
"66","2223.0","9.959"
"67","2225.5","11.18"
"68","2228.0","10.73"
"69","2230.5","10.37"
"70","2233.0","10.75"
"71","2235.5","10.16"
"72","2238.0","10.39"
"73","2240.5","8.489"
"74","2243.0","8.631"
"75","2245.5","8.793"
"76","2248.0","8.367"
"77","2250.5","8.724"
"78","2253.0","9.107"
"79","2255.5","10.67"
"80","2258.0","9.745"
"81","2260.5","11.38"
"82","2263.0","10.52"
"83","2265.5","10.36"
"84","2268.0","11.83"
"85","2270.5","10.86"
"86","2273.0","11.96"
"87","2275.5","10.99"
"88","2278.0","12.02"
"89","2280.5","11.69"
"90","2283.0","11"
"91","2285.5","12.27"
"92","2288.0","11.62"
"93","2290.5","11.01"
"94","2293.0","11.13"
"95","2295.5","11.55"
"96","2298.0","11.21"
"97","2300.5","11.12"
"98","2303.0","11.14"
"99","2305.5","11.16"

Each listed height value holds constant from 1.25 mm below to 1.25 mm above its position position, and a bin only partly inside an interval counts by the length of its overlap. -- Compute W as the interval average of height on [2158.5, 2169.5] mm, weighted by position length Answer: 12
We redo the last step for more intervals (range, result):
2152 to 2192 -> 11.7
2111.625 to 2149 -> 11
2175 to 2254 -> 10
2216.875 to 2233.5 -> 10.5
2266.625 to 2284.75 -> 11.5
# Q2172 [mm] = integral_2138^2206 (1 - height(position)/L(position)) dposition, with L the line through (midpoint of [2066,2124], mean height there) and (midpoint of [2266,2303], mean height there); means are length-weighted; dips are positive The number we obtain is 2.1 mm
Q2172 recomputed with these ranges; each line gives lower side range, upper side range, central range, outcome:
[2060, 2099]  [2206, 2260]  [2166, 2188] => -2.0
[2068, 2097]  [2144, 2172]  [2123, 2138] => 2.6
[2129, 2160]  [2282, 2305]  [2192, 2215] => 3.9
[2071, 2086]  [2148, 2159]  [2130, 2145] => 1.2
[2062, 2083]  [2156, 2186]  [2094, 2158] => 4.8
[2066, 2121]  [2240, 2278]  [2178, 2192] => -0.5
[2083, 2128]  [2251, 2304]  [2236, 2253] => 3.3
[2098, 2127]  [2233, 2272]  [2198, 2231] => 1.4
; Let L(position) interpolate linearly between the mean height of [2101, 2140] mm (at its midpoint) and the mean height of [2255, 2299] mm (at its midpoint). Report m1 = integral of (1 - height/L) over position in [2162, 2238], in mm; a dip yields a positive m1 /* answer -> 3.4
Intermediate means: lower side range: 10.9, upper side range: 11.2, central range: 10.6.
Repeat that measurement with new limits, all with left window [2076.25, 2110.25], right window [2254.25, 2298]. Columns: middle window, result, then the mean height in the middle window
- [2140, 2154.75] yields -0.34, 11.7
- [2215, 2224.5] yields 0.92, 10.2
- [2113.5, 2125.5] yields 0.03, 11.4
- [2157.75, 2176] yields -0.80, 11.9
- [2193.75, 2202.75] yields 1.43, 9.54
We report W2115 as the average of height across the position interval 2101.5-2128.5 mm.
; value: 11.2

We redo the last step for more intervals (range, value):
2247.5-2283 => 10.6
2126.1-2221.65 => 10.8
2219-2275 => 10.2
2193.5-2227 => 9.72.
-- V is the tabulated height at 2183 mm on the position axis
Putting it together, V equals 11.73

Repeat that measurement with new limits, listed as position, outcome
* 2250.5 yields 8.724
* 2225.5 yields 11.18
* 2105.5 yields 10.76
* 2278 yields 12.02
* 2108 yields 11.99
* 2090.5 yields 11.88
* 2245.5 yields 8.793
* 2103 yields 10.74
